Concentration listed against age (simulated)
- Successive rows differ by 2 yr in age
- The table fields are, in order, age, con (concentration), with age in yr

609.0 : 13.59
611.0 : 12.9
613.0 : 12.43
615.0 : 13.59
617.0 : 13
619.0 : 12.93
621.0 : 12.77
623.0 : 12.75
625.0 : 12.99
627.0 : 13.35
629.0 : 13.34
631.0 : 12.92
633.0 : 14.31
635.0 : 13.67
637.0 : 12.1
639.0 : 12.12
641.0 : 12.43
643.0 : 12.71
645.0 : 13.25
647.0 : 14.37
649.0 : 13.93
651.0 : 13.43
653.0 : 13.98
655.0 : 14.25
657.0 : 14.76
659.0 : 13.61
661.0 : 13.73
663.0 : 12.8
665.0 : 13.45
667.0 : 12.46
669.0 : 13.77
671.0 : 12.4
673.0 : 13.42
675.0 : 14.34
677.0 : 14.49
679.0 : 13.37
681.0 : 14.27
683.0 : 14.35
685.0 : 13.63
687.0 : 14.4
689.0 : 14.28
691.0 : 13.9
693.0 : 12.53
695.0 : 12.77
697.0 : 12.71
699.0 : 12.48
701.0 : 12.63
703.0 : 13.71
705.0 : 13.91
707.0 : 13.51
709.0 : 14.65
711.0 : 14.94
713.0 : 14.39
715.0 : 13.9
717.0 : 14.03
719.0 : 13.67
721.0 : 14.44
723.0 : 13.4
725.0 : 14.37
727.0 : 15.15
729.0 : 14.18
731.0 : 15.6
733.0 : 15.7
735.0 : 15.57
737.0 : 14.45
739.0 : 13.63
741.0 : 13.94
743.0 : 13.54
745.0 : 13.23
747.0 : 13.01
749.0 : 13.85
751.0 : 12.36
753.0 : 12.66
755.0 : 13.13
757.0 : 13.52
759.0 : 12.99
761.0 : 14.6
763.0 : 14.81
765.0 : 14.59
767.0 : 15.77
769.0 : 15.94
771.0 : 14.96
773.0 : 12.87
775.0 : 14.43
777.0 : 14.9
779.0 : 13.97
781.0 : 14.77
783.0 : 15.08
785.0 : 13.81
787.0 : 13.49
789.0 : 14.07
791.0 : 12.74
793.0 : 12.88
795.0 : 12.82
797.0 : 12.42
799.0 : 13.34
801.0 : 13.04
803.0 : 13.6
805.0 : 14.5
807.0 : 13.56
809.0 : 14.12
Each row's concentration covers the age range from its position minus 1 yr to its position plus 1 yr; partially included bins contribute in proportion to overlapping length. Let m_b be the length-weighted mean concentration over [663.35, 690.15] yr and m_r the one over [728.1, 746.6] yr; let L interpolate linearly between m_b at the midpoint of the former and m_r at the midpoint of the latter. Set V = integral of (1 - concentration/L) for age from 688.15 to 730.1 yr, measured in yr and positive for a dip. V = 0.9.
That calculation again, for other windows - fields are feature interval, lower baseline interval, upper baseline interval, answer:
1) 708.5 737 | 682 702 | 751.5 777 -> -1.77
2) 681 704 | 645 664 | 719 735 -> 1.36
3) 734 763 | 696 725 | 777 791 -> 0.65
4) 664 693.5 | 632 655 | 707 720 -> 0.19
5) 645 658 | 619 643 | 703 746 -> -0.78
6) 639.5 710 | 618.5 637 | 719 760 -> -0.33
